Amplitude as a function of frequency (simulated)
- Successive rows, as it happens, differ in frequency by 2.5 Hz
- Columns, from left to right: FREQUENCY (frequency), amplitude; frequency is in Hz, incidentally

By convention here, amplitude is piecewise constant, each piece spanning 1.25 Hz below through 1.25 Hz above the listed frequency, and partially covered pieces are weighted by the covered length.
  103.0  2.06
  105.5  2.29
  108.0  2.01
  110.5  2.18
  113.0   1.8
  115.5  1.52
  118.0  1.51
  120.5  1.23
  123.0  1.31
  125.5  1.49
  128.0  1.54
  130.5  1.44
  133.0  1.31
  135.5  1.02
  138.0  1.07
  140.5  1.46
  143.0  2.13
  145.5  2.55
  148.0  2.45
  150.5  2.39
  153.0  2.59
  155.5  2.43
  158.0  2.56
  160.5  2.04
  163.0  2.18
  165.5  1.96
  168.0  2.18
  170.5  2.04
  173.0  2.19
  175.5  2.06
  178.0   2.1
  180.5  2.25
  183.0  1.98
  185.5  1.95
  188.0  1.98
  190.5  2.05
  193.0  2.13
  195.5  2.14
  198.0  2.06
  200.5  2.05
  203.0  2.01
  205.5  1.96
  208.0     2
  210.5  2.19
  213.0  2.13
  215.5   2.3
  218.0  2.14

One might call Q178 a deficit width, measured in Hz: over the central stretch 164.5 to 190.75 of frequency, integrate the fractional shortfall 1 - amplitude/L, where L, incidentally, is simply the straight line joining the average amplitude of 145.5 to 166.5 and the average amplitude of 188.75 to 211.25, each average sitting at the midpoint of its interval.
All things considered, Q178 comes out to 1.6 Hz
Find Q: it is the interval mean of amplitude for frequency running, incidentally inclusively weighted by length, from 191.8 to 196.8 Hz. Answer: 2.13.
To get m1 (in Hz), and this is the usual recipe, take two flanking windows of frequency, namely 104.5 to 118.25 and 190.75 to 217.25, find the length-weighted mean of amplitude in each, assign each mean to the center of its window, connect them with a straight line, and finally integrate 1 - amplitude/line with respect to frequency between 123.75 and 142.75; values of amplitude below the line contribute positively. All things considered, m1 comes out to 5.6 Hz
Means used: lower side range 1.9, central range 1.37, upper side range 2.1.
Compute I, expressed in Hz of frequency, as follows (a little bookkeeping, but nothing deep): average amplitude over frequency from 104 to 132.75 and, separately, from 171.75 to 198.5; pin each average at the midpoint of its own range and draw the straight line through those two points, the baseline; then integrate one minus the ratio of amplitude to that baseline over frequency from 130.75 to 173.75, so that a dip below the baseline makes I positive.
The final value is -3.1 Hz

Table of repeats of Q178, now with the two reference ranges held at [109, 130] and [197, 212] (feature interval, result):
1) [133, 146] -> 1.0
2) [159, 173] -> -2.0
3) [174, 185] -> -1.1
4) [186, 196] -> -0.5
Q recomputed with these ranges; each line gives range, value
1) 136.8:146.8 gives 1.81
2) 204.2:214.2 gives 2.07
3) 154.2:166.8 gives 2.24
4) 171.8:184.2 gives 2.12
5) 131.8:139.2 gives 1.13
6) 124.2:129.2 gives 1.51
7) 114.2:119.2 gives 1.52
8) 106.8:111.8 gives 2.09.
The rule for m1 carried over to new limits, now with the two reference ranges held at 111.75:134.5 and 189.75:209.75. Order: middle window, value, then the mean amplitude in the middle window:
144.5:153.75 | -4.6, 2.49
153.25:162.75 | -3.4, 2.35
